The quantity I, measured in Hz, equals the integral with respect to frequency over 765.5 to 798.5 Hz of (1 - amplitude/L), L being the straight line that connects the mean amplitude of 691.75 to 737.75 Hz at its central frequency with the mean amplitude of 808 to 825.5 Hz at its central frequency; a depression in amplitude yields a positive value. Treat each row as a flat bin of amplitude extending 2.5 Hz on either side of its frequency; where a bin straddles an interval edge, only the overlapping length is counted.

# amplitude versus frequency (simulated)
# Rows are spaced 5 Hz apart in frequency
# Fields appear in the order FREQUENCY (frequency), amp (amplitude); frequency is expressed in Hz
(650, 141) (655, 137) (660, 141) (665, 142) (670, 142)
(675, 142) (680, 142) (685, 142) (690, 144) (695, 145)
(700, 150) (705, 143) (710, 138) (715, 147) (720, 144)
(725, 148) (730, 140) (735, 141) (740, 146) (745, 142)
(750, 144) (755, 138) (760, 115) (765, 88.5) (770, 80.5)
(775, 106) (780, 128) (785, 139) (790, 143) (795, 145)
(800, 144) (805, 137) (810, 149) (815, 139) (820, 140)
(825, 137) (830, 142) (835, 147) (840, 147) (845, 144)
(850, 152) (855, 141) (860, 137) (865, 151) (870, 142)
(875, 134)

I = 4.7 Hz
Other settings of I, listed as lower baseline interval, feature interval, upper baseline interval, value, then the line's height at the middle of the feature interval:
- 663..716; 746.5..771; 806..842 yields 4.56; 143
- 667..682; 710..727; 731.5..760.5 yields -0.57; 140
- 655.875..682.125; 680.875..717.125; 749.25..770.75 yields -3.25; 132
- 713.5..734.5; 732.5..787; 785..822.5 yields 7.28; 143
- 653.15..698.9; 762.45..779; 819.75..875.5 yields 5.54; 143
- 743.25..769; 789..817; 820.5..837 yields -1.70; 135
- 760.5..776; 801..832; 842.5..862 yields -4.80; 122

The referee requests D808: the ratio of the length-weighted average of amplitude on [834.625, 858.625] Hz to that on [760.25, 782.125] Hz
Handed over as 1.43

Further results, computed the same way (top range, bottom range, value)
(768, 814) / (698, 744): 0.91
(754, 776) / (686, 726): 0.71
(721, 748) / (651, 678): 1.02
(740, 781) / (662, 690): 0.84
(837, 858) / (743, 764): 1.11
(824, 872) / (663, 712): 1.01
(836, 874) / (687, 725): 1.00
